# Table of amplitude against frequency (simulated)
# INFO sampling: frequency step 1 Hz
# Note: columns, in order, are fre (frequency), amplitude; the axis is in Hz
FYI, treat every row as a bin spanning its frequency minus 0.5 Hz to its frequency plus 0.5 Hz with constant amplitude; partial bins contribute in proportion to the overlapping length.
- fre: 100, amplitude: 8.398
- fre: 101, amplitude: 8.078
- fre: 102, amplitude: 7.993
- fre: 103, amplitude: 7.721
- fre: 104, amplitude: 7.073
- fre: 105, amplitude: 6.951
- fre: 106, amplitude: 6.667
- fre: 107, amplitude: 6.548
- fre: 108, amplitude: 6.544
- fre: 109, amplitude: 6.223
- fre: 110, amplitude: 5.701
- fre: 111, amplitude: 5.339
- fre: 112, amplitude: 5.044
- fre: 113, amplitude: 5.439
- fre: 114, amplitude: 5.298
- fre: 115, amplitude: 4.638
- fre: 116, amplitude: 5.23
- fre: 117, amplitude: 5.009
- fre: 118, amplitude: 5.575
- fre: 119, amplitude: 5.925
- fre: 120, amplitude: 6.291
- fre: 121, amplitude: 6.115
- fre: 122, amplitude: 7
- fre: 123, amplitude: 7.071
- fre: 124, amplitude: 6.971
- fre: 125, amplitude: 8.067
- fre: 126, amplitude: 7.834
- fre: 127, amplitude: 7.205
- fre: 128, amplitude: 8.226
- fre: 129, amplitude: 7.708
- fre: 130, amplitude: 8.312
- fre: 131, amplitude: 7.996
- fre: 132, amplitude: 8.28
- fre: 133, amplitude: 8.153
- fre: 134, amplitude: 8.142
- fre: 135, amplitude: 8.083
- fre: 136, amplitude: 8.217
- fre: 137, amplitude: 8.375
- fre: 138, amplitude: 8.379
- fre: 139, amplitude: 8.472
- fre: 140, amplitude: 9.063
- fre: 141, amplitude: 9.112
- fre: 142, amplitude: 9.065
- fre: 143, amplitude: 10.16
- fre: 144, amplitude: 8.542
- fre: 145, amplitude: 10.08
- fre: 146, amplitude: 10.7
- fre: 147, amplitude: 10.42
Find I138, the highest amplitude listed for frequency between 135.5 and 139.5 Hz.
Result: 8.472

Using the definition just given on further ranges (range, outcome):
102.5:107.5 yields 7.721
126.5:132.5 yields 8.312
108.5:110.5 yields 6.223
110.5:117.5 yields 5.439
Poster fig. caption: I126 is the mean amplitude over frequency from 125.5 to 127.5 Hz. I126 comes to 7.52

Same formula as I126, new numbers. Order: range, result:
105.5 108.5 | 6.59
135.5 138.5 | 8.32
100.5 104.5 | 7.72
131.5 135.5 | 8.16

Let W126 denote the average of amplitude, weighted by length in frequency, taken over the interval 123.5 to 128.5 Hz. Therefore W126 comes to 7.66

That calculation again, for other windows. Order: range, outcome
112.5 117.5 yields 5.12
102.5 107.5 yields 6.99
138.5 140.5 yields 8.77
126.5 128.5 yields 7.72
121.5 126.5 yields 7.39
